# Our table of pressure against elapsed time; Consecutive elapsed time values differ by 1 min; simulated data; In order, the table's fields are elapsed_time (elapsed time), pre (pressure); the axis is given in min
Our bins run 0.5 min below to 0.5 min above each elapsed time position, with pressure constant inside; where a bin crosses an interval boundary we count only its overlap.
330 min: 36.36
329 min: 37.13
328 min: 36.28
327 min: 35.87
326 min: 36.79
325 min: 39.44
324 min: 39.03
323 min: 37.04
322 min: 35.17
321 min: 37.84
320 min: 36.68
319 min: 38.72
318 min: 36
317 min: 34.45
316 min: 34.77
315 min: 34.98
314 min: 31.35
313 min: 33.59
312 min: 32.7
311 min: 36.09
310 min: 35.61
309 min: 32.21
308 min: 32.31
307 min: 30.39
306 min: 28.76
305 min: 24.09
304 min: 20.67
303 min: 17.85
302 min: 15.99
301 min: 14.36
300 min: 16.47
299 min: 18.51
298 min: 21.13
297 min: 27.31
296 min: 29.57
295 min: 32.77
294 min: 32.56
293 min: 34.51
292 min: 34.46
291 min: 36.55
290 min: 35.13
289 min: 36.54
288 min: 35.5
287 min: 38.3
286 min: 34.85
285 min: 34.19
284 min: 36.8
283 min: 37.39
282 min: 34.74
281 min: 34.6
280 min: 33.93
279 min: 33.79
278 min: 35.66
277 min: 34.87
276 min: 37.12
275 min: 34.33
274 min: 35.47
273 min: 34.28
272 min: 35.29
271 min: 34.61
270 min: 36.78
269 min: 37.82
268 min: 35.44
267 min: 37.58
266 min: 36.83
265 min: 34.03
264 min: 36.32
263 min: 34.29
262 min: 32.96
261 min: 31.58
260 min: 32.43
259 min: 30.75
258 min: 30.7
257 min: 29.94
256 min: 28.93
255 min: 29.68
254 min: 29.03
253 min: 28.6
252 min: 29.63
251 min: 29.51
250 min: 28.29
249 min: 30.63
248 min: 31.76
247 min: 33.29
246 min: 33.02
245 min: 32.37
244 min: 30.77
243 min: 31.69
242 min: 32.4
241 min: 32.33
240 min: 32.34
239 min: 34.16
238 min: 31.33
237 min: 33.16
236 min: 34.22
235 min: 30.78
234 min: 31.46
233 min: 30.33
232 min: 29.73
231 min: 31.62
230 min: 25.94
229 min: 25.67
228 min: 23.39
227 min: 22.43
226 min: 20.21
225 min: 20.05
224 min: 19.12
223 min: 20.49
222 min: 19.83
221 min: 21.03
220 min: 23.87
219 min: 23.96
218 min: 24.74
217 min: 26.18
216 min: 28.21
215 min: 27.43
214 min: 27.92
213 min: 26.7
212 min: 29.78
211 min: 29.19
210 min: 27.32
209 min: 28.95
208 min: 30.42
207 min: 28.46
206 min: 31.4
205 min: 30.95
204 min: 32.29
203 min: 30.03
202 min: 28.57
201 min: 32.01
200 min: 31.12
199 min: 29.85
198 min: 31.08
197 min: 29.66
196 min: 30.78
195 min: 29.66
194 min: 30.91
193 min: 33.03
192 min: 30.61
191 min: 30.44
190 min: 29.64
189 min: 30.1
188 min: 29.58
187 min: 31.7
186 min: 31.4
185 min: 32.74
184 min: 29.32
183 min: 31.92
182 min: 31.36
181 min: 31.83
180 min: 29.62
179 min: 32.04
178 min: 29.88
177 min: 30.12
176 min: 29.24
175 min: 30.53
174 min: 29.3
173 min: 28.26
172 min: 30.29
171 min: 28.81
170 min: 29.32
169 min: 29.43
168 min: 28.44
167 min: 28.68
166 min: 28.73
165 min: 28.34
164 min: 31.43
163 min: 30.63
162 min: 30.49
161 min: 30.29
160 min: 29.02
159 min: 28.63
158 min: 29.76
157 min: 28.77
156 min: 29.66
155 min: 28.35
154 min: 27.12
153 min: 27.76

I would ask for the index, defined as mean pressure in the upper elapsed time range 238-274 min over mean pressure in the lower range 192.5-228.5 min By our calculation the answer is 1.20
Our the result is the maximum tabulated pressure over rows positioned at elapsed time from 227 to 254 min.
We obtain 34.22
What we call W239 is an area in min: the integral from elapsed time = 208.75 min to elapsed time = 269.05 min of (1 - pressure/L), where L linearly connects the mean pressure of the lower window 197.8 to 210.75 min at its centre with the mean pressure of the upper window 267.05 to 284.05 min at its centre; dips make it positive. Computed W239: 6.4 min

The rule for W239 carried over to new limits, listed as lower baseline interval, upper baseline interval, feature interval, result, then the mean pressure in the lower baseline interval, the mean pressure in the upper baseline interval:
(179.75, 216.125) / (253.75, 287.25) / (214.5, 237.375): 4.3 min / 30.2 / 34.3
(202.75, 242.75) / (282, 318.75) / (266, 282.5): -3.2 min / 27.8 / 30.6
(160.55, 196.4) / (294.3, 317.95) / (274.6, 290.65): -4.1 min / 30.2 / 27.8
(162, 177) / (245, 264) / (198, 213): 0.1 min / 29.4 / 31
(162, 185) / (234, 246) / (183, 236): 5.1 min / 30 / 32.3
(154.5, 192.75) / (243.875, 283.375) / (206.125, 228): 4.4 min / 30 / 33.2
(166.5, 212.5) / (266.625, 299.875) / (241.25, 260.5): 1.1 min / 30.2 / 33.8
